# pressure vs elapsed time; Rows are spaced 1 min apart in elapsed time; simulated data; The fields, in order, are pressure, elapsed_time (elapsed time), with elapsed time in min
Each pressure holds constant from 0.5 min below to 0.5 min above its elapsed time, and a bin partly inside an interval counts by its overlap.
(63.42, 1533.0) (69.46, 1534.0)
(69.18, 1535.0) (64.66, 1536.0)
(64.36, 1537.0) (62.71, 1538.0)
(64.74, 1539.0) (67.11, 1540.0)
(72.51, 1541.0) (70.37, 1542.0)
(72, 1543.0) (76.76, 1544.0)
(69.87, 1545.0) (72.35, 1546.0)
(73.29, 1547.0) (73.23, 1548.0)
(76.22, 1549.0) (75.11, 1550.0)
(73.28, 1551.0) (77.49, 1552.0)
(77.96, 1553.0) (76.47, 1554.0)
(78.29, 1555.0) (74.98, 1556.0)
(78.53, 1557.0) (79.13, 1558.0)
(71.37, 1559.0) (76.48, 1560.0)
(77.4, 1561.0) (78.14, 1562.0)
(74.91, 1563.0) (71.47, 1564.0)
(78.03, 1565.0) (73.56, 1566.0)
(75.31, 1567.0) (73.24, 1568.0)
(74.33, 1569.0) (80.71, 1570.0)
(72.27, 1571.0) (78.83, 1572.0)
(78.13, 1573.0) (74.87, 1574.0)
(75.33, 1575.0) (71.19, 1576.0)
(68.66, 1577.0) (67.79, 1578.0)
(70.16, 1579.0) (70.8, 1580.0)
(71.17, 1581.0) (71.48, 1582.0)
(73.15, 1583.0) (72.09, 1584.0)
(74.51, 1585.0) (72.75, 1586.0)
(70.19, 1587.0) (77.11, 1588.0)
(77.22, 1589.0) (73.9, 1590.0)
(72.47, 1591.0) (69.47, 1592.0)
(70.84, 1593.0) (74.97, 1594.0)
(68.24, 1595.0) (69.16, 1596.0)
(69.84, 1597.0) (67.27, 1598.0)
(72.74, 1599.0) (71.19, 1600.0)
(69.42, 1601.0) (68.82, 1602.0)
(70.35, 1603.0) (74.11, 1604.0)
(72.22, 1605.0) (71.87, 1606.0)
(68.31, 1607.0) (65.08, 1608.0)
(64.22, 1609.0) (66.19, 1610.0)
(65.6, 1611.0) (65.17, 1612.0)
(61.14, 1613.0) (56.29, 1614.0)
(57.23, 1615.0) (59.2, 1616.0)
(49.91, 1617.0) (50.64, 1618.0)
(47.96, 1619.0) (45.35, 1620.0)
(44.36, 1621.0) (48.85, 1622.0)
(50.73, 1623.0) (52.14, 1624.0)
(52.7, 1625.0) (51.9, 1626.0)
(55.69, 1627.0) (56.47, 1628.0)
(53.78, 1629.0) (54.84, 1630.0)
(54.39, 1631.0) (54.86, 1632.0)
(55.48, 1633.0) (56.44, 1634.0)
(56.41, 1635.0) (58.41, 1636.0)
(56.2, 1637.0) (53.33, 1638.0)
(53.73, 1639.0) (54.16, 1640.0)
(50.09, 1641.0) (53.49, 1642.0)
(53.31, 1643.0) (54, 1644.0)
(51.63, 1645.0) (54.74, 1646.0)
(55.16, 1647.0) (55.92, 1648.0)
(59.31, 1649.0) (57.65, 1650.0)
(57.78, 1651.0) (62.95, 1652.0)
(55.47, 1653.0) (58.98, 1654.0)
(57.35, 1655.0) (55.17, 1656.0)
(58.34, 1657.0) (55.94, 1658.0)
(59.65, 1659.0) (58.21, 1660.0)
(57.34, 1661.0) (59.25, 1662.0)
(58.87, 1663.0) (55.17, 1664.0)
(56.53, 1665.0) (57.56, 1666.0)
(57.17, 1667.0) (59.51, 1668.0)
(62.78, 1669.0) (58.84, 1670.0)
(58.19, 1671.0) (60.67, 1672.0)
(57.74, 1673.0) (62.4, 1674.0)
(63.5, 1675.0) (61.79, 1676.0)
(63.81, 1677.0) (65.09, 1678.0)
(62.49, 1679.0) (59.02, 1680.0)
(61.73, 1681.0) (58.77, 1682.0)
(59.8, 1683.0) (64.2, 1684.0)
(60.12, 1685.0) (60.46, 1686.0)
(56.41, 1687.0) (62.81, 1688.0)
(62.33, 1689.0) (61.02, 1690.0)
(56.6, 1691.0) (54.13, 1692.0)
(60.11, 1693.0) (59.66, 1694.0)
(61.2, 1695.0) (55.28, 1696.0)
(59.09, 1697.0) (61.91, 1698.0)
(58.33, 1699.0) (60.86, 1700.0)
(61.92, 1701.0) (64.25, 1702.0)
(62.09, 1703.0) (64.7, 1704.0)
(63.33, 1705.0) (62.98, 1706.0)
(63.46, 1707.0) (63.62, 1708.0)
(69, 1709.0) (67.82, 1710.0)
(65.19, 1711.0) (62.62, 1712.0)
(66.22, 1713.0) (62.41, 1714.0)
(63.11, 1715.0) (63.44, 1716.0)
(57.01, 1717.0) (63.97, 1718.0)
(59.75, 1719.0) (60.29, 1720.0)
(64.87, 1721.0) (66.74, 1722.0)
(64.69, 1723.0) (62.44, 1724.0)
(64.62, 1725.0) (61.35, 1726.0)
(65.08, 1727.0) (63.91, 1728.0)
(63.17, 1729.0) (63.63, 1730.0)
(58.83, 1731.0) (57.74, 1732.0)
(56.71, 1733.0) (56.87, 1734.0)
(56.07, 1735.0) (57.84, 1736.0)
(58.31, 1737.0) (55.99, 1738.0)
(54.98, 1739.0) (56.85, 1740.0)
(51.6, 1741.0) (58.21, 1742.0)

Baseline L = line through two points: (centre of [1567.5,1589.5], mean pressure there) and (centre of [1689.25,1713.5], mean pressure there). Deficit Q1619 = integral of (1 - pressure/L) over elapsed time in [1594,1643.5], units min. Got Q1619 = 7.4 min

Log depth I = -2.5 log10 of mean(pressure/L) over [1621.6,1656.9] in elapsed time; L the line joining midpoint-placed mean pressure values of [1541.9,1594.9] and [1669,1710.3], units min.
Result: 0.21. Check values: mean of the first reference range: 74.1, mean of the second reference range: 61.2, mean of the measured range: 55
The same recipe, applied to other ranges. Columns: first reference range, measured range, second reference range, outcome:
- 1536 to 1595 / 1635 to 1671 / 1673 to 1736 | 0.16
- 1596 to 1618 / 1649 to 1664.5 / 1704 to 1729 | 0.12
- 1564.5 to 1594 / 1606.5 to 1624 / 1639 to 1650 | 0.12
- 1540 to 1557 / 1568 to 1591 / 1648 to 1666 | -0.06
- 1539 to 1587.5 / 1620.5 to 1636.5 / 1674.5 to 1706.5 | 0.25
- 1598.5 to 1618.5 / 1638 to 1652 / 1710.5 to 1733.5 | 0.17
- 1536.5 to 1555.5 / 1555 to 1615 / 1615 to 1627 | -0.18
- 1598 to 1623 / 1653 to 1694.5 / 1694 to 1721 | 0.05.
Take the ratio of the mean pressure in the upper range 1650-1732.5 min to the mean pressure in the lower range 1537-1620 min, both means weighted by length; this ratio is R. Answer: 0.9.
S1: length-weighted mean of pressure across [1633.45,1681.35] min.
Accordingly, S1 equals 57.8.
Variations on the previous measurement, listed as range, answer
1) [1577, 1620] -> 67.7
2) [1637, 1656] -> 55.5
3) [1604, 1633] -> 57.3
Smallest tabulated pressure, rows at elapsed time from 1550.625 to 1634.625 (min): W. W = 44.36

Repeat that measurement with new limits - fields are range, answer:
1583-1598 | 67.27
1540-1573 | 67.11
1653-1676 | 55.17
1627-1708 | 50.09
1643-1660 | 51.63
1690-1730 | 54.13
